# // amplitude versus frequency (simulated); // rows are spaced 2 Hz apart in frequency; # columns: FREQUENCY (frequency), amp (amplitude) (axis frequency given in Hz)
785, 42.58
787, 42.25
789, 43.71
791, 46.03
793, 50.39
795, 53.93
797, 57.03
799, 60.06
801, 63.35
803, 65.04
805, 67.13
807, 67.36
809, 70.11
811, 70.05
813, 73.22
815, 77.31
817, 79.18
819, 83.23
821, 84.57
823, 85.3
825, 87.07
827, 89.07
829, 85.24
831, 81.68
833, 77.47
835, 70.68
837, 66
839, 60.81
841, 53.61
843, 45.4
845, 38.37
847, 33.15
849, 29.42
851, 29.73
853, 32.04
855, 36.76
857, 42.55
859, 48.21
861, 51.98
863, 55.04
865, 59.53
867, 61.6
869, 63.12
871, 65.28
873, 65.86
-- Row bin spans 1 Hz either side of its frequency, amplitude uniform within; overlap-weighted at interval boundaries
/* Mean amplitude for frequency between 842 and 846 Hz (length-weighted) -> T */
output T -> 41.9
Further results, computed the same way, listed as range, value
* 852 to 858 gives 37.1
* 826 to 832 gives 85.3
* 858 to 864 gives 51.7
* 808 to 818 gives 74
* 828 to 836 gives 78.8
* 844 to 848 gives 35.8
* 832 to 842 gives 65.7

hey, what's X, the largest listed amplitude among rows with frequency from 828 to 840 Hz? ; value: 85.24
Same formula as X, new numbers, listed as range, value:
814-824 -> 85.3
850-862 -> 51.98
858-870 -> 63.12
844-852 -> 38.37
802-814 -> 73.22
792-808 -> 67.36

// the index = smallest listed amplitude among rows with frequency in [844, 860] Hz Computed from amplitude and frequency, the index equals 29.42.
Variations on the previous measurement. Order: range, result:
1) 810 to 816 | 70.05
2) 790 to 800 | 46.03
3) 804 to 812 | 67.13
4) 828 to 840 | 60.81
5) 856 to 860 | 42.55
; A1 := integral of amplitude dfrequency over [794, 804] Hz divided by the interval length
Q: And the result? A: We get 59.9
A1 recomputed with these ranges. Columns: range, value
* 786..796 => 47.3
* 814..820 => 79.9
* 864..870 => 61.4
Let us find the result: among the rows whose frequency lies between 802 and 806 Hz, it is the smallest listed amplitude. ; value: 65.04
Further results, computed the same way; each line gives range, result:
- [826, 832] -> 81.68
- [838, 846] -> 38.37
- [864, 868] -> 59.53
